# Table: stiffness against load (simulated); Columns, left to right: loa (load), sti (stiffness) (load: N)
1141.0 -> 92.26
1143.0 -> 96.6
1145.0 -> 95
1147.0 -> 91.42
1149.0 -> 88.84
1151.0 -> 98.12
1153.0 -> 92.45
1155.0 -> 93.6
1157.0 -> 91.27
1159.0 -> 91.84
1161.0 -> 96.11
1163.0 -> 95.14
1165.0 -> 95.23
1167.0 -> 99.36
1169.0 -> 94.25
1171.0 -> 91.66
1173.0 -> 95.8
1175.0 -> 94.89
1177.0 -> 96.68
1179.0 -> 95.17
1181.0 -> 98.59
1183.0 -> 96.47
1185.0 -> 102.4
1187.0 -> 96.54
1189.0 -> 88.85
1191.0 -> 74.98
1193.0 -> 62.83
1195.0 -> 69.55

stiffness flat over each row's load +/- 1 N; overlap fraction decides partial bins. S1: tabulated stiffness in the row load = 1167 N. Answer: 99.36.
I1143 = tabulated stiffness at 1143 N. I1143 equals 96.6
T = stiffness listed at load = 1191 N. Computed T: 74.98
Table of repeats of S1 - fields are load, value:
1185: 102.4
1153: 92.45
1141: 92.26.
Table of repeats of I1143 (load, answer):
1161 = 96.11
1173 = 95.8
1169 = 94.25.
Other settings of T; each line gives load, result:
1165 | 95.23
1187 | 96.54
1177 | 96.68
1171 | 91.66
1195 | 69.55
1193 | 62.83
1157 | 91.27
